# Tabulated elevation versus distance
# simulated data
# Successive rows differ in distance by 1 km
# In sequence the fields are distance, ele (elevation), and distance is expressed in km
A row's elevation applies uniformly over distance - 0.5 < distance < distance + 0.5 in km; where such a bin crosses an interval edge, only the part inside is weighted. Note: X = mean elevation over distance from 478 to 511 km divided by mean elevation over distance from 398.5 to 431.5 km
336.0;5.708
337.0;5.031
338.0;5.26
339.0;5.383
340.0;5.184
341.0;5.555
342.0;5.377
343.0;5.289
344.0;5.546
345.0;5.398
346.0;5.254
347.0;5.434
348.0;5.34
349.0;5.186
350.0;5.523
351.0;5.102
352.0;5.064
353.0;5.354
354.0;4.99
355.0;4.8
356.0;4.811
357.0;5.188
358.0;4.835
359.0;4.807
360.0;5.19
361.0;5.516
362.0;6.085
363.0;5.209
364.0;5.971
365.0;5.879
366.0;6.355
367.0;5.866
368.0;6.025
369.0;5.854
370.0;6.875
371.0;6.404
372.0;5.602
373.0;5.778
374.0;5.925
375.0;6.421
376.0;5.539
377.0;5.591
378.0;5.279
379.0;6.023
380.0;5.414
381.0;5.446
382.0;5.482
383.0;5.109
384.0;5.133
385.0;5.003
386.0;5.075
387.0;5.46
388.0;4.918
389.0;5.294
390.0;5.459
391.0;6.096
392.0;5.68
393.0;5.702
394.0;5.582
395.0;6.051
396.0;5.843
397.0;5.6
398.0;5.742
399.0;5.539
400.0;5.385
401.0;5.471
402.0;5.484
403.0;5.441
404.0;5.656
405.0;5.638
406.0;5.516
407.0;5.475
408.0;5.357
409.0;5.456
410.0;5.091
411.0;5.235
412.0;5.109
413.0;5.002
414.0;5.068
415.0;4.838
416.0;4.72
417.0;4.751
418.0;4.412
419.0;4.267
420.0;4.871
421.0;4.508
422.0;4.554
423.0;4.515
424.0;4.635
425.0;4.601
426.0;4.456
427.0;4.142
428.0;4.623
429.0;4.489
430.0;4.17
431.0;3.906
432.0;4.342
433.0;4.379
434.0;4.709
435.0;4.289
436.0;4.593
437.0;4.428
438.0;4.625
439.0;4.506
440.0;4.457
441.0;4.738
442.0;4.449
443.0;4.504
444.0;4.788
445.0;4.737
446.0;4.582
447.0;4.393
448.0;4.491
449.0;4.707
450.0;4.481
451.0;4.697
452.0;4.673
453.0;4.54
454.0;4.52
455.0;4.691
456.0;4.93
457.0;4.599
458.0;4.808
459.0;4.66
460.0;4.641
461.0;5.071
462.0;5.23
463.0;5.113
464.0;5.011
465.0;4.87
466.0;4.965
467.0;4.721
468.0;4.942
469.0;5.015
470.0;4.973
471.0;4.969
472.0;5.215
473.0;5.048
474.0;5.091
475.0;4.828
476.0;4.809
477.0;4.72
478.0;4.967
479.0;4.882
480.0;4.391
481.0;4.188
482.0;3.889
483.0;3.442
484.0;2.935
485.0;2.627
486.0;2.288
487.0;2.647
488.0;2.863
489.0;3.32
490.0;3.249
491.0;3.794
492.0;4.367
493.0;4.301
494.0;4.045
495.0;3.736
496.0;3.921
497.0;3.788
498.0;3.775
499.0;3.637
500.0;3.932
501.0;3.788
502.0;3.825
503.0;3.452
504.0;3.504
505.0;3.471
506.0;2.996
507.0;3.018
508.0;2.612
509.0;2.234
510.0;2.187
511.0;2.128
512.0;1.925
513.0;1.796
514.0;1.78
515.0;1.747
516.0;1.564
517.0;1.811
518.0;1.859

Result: 0.71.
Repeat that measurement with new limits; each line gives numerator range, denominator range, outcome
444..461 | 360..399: 0.82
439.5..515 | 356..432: 0.76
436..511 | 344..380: 0.76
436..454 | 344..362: 0.88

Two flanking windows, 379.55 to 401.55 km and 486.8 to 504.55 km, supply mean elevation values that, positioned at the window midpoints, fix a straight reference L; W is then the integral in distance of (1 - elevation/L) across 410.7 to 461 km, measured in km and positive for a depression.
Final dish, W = 1.0 km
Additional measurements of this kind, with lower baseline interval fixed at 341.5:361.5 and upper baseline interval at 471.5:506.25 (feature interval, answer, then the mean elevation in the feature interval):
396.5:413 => -2.6 km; 5.44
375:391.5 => -1.8 km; 5.43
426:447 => -0.4 km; 4.47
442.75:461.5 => -1.9 km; 4.66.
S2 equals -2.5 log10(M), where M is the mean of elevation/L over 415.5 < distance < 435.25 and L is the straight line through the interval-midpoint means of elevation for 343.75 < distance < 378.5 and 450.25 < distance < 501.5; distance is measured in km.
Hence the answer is 0.09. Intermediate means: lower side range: 5.54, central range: 4.47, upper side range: 4.32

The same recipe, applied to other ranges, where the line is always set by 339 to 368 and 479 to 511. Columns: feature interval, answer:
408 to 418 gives -0.104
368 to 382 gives -0.153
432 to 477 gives -0.191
